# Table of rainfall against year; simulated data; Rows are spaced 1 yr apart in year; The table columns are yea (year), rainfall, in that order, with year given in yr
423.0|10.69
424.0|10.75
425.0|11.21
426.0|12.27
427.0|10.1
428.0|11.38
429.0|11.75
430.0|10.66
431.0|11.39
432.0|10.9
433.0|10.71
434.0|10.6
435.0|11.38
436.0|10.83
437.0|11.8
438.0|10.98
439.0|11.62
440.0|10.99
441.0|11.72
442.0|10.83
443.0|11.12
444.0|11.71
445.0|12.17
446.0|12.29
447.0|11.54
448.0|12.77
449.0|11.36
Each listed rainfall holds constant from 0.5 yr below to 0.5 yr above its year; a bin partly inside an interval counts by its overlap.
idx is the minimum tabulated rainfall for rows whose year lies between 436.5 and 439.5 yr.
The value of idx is 10.98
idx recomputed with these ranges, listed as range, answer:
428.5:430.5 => 10.66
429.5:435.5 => 10.6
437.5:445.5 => 10.83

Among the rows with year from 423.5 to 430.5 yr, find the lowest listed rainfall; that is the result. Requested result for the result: 10.1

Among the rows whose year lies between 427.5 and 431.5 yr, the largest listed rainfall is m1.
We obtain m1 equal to 11.75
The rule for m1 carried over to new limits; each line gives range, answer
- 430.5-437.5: 11.8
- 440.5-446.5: 12.29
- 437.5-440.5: 11.62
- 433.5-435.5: 11.38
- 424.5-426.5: 12.27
